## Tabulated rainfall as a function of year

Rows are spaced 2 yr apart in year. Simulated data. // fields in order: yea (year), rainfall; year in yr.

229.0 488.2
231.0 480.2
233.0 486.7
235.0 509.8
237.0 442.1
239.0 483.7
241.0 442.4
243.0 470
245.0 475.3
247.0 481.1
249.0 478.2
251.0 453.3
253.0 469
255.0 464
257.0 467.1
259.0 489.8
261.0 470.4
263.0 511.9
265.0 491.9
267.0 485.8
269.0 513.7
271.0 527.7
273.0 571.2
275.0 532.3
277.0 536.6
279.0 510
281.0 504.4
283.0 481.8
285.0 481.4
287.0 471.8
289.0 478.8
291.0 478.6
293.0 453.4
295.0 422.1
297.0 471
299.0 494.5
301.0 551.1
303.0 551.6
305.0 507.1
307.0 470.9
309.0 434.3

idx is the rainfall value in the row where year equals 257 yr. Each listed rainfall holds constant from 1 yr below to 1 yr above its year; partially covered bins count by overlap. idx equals 467.1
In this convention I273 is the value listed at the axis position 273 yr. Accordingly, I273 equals 571.2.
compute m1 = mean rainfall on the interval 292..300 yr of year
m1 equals 460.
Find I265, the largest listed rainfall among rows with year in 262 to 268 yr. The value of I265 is 511.9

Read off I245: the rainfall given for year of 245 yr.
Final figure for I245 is 475.3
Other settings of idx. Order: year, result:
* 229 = 488.2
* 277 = 536.6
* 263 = 511.9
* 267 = 485.8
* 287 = 471.8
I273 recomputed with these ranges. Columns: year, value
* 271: 527.7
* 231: 480.2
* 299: 494.5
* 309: 434.3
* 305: 507.1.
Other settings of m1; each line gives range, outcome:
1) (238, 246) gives 468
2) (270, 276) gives 544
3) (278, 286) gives 494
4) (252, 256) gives 466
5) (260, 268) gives 490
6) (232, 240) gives 481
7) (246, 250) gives 480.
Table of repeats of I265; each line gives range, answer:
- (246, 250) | 481.1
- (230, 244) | 509.8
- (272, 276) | 571.2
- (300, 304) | 551.6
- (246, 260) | 489.8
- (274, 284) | 536.6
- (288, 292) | 478.8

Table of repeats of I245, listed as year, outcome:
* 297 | 471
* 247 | 481.1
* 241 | 442.4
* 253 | 469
